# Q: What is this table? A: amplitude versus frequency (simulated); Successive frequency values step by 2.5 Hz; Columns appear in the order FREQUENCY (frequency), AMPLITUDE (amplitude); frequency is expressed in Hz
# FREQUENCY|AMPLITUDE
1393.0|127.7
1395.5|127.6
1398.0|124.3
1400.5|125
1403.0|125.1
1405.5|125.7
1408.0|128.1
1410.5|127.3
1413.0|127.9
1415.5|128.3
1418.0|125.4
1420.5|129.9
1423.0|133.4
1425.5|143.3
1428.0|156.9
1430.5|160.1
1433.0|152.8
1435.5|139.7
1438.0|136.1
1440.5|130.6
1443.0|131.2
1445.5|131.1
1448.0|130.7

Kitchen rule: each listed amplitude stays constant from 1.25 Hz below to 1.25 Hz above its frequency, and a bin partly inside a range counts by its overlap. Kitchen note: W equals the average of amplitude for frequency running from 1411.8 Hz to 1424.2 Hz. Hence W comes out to 129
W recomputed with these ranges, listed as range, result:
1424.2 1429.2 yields 150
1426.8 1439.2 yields 149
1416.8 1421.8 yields 128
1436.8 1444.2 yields 133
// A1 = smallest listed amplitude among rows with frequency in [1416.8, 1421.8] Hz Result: 125.4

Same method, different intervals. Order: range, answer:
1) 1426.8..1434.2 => 152.8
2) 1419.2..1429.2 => 129.9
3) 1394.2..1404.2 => 124.3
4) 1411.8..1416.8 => 127.9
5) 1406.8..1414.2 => 127.3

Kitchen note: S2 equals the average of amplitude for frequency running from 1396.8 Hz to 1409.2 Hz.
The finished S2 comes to 126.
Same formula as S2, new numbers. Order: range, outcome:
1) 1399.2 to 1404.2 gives 125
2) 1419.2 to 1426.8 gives 136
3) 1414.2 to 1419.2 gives 127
